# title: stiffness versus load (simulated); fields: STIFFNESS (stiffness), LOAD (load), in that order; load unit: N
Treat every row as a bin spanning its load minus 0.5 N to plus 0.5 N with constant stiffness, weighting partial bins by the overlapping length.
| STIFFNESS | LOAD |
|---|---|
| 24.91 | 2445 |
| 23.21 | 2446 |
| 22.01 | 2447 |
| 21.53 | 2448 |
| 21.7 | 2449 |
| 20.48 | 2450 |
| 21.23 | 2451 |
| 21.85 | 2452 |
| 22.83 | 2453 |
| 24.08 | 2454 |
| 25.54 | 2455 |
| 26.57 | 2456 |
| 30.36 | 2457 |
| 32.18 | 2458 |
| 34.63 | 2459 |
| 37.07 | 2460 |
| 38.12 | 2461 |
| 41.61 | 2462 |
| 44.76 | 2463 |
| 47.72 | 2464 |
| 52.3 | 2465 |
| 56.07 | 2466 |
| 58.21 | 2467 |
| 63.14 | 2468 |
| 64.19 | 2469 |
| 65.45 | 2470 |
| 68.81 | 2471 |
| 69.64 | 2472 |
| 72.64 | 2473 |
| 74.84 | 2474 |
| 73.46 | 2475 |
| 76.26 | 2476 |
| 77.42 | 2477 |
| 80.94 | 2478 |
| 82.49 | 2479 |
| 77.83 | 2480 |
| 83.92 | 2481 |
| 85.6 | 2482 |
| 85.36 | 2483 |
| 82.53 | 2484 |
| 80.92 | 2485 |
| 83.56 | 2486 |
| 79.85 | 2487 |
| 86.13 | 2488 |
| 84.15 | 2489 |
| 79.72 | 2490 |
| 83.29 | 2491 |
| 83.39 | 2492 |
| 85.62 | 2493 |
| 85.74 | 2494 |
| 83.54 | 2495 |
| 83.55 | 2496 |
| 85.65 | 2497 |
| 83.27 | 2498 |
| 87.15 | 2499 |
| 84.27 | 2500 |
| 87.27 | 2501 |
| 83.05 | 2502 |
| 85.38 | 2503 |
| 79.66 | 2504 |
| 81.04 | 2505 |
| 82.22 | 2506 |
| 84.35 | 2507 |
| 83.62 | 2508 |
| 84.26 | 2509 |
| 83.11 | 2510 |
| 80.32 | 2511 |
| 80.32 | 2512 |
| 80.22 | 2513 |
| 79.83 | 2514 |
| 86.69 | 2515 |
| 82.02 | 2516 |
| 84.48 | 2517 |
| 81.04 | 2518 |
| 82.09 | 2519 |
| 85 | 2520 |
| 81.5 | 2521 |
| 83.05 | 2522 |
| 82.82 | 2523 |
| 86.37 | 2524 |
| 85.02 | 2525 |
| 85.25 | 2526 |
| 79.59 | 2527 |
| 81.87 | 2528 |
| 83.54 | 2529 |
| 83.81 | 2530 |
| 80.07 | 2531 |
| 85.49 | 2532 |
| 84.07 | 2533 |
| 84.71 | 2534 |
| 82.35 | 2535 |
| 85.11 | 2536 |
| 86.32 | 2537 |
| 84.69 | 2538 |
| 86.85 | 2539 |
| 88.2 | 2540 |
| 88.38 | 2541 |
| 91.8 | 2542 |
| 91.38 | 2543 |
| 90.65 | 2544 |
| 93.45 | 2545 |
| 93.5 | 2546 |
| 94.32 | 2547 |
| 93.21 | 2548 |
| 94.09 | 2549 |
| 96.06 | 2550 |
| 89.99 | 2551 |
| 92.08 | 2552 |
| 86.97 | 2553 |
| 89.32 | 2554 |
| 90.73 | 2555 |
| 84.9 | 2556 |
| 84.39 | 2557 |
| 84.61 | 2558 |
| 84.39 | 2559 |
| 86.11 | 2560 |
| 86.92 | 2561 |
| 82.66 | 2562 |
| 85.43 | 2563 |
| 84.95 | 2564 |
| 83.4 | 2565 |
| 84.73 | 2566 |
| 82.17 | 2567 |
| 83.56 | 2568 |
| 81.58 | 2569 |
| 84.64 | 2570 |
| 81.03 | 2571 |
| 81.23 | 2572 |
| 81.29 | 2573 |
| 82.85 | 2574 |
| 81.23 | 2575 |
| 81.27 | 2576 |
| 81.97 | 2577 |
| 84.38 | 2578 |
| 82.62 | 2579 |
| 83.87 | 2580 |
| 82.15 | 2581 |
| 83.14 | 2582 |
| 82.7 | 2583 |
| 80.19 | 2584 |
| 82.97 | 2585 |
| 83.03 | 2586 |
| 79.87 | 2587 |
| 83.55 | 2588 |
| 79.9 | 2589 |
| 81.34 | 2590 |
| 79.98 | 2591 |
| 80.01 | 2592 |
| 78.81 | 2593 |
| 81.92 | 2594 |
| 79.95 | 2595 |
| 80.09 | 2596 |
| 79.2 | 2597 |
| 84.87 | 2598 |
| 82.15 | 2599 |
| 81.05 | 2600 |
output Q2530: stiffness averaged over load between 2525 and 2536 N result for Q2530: 83.3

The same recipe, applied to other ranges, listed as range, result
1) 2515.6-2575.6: 85.7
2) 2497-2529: 83.1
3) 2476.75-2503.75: 83.4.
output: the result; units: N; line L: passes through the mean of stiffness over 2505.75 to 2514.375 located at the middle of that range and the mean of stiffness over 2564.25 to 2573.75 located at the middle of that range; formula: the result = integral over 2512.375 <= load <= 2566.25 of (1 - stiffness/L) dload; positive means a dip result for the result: -2.4 N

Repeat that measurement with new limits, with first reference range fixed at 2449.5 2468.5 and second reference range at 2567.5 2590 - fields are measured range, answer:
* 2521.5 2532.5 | -3.7 N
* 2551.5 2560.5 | -1.7 N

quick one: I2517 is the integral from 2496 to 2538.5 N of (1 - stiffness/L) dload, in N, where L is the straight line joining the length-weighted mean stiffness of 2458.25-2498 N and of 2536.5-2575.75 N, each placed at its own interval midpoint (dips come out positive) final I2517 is -2.3 N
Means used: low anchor 71.2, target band 83.4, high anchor 87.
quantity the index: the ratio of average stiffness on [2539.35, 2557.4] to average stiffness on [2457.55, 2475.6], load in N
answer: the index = 1.6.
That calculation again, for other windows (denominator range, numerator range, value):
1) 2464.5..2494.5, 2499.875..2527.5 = 1.09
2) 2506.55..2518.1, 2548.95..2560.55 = 1.07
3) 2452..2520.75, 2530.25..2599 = 1.19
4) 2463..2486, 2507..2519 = 1.15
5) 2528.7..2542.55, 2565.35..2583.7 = 0.97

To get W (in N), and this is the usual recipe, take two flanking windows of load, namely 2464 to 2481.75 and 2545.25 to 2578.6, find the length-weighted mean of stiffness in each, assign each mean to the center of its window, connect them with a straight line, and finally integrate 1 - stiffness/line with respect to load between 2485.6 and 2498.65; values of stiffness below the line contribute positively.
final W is -1.8 N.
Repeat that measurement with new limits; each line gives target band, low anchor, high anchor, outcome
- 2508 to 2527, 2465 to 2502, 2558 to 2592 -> -0.7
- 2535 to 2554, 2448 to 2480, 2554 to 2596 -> -4.3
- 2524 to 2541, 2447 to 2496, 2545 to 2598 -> -2.2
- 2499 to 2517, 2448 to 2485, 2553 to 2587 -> -4.7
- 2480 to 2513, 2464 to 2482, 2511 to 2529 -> -3.0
